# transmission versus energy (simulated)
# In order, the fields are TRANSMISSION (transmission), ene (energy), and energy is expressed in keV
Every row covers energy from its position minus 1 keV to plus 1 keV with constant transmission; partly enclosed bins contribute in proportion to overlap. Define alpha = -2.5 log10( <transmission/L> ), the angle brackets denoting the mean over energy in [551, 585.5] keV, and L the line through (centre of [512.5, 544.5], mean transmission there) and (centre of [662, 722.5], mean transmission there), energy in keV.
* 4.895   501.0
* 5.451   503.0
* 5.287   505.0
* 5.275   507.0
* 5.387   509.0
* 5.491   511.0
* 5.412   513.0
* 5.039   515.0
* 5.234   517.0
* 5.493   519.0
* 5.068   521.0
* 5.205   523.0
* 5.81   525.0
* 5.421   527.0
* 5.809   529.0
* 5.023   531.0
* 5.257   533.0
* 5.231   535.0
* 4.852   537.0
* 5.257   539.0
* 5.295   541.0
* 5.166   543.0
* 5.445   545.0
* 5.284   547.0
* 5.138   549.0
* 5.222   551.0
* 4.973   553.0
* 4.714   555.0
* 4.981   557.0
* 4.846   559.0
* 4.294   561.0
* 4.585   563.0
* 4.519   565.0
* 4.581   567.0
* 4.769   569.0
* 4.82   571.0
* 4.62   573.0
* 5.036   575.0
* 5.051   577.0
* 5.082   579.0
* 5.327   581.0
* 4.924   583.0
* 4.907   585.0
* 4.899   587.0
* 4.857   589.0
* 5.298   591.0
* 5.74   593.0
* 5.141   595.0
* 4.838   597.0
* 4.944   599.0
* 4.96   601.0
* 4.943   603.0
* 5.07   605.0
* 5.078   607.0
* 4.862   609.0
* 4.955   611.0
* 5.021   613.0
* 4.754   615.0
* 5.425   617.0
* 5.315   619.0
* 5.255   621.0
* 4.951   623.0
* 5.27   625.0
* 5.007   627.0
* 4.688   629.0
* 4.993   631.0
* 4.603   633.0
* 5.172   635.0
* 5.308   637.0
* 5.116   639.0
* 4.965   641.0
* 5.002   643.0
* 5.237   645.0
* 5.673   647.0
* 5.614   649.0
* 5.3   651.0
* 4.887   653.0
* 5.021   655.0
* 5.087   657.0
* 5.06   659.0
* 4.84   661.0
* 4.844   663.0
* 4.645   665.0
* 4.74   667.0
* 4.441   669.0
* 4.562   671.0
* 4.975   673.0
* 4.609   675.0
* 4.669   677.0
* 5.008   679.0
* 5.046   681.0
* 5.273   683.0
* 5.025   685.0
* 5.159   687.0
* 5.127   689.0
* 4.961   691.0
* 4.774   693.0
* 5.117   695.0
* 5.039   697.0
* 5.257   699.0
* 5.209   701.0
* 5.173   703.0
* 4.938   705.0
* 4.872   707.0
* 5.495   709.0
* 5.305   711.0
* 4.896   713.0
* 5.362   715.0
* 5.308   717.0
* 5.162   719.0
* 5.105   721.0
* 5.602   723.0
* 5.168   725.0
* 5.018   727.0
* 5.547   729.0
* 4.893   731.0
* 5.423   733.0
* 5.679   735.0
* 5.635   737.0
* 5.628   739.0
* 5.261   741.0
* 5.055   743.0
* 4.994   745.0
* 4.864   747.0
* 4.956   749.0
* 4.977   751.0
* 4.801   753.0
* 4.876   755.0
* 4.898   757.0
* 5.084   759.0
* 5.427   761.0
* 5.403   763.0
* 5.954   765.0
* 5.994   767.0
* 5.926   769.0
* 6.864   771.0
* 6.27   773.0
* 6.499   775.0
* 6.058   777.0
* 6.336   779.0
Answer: 0.08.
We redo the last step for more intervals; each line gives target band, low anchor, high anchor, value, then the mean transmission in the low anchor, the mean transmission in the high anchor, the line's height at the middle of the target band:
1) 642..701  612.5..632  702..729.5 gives 0.03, 5.07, 5.2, 5.14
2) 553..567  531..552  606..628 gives 0.11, 5.21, 5.08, 5.18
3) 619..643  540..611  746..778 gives 0.02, 4.98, 5.55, 5.15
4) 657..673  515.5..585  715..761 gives 0.08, 5.07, 5.19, 5.14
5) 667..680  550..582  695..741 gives 0.09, 4.84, 5.26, 5.13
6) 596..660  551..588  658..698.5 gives -0.04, 4.84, 4.9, 4.87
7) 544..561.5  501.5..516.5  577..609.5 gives 0.04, 5.32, 5.06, 5.18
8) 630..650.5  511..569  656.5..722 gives -0.03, 5.11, 5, 5.04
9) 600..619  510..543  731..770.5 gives 0.06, 5.3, 5.32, 5.31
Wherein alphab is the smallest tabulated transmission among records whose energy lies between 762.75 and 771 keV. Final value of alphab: 5.403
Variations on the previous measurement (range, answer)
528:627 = 4.294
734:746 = 4.994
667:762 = 4.441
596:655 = 4.603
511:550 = 4.852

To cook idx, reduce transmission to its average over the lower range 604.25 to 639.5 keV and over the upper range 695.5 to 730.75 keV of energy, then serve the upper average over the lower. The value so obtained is 1.0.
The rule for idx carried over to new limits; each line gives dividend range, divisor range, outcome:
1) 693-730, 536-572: 1.05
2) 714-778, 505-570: 1.06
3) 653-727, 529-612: 1.00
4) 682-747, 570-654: 1.03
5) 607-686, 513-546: 0.95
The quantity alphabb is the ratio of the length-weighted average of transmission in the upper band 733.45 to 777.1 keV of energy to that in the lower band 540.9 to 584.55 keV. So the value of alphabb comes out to 1.11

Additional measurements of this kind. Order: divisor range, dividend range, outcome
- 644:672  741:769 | 1.04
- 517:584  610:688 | 0.99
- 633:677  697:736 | 1.05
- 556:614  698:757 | 1.05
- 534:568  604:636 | 1.01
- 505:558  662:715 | 0.95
